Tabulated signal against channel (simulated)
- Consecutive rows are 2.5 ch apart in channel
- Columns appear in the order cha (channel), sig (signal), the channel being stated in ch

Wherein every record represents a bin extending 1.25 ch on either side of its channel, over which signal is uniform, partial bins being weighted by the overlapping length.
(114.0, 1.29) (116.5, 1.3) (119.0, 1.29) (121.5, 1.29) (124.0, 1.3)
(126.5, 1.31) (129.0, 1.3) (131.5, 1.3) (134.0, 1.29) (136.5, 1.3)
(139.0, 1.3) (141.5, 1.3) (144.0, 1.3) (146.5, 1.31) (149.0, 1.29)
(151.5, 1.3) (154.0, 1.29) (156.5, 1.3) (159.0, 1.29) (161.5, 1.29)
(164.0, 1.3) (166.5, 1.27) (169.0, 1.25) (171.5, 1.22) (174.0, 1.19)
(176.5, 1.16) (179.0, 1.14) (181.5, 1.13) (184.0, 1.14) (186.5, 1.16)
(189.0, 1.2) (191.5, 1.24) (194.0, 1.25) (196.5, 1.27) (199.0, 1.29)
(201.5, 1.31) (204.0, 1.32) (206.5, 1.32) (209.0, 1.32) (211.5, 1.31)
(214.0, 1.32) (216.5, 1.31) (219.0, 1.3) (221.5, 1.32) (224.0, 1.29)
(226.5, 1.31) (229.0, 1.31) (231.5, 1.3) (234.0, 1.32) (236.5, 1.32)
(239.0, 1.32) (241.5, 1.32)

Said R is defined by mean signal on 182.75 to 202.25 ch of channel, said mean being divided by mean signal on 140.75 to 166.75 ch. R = 0.9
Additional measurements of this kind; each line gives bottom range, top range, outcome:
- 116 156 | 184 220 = 0.98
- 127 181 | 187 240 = 1.02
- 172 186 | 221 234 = 1.13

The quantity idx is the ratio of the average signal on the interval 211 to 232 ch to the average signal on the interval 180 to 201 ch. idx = 1.08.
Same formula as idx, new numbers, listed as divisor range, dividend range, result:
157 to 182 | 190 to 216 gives 1.05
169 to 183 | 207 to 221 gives 1.12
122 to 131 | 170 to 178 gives 0.91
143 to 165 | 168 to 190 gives 0.91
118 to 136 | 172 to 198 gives 0.92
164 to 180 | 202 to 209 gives 1.09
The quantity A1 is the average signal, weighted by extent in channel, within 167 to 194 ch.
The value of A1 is 1.19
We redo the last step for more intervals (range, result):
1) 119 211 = 1.27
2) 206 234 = 1.31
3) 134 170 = 1.29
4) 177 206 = 1.22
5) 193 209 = 1.3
